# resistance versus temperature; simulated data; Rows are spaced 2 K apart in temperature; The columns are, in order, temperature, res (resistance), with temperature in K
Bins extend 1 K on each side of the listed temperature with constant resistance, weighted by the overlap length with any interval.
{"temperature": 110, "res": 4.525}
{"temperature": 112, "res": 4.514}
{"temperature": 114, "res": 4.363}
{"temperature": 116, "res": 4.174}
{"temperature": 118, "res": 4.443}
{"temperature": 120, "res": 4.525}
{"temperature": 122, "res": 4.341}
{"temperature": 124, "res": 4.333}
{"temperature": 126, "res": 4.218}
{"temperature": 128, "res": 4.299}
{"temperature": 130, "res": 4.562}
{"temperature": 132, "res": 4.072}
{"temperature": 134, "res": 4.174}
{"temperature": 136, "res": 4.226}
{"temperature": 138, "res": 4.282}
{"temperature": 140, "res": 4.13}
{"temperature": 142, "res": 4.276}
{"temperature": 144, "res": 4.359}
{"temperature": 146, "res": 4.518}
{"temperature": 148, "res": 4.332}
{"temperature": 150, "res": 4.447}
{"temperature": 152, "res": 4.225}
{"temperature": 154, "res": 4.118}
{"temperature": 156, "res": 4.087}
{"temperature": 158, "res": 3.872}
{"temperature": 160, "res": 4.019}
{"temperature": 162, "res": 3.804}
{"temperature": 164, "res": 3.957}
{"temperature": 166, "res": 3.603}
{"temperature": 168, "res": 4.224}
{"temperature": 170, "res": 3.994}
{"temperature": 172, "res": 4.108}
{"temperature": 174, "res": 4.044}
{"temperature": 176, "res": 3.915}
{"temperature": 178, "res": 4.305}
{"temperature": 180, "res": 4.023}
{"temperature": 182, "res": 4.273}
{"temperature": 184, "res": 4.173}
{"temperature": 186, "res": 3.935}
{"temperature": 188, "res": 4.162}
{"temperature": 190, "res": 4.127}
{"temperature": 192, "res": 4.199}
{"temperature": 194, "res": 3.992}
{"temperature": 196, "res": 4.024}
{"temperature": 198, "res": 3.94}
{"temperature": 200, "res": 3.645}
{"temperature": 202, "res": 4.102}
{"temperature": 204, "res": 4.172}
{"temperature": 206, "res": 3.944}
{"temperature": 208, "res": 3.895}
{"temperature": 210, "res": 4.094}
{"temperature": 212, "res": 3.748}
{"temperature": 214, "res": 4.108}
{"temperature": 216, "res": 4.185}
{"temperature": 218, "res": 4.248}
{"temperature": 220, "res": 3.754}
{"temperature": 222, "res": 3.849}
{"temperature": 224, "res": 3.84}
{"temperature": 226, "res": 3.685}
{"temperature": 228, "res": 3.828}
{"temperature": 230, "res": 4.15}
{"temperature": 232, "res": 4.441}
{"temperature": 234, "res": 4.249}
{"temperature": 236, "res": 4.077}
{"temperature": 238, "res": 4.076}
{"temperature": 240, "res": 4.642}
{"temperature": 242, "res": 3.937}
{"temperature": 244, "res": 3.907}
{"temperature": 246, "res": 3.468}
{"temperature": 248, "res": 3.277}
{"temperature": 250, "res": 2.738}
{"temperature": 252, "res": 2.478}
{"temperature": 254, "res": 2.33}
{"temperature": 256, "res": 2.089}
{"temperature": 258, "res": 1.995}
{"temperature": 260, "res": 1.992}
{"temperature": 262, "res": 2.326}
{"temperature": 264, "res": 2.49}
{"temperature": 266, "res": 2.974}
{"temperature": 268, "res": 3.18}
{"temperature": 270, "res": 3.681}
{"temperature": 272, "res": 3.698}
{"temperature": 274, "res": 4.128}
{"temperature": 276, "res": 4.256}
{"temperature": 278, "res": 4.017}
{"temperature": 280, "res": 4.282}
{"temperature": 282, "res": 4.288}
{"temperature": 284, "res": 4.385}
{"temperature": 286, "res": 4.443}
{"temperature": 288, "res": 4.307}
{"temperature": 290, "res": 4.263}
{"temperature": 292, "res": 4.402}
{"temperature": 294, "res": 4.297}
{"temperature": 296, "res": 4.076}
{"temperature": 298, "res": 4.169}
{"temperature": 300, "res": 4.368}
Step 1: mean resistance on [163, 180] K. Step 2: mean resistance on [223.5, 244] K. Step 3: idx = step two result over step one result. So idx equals 1.02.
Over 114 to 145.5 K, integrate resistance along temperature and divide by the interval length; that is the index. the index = 4.3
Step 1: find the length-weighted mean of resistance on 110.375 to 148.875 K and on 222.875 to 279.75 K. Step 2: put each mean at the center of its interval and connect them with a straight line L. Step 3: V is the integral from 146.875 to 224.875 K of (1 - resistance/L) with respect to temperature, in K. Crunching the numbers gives -2.5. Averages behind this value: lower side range 4.33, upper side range 3.44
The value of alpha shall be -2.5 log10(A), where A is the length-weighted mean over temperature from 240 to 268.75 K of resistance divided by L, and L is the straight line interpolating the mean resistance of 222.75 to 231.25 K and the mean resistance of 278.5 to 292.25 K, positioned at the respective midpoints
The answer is 0.39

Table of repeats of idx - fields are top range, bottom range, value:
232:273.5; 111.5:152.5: 0.75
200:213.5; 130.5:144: 0.94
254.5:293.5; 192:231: 0.89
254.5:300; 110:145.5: 0.84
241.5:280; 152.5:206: 0.77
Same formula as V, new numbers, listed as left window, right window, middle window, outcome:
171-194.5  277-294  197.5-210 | 0.6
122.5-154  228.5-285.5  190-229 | -1.5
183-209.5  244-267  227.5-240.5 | -4.5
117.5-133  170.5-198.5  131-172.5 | 0.9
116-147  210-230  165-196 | 0.3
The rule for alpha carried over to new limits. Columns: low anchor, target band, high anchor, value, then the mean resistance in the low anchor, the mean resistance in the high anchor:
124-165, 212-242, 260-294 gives -0.034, 4.2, 3.78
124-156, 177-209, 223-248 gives 0.017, 4.28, 4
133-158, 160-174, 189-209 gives 0.051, 4.25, 4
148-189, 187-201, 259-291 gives -0.010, 4.07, 3.67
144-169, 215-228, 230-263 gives -0.120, 4.11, 3.28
